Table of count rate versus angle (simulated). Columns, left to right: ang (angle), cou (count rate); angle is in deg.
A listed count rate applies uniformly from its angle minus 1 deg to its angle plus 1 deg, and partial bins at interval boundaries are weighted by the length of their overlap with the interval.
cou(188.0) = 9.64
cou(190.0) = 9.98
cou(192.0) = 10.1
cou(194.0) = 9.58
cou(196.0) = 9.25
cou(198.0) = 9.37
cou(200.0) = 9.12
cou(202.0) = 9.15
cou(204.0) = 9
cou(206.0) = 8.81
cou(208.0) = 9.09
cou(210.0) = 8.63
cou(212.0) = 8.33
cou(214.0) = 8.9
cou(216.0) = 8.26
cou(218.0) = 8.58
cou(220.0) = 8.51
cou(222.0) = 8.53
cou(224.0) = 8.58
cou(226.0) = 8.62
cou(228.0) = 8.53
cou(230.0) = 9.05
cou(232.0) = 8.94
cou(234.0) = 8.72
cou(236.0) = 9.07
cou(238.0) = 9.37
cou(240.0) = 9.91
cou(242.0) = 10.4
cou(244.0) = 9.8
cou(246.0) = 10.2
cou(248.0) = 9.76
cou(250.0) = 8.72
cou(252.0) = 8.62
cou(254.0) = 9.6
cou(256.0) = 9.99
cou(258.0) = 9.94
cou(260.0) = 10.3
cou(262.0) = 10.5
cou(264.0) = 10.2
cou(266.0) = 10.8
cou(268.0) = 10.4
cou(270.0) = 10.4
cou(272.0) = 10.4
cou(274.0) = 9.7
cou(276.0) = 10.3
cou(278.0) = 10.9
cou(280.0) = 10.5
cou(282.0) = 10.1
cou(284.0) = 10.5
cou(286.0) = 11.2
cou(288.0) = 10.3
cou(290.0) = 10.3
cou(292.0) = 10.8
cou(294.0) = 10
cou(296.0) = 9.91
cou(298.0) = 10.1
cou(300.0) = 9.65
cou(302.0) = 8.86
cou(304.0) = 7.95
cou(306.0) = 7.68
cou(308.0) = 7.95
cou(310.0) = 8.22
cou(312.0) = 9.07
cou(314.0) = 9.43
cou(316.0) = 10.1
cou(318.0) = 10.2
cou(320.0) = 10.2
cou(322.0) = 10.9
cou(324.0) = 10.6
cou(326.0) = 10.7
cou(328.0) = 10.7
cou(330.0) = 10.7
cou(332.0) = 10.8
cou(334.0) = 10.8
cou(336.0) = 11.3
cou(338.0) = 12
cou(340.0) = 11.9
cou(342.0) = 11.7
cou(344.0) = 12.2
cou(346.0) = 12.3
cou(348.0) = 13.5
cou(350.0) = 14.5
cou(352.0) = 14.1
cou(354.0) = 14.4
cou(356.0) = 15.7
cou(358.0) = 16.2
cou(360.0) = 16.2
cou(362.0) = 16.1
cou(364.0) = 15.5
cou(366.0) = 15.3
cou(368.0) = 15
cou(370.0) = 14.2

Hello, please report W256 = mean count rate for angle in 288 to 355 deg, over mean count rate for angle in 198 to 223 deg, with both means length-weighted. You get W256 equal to 1.22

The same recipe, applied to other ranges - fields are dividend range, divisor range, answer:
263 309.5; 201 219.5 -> 1.14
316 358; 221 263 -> 1.28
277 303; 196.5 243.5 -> 1.14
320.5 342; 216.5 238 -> 1.27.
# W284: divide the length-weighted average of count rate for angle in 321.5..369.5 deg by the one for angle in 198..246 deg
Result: 1.5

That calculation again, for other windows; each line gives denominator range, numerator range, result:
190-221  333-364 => 1.51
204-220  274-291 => 1.21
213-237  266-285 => 1.19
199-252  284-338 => 1.11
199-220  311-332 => 1.17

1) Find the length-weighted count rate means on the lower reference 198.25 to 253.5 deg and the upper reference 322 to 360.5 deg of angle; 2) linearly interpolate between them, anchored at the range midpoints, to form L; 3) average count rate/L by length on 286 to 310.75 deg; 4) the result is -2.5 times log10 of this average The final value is 0.192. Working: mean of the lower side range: 9.02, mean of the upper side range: 12.6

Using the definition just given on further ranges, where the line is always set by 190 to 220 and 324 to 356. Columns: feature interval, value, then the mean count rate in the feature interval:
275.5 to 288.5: 0.026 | 10.6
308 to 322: 0.214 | 9.52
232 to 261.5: 0.045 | 9.59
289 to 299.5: 0.093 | 10.2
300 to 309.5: 0.342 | 8.28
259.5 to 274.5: 0.011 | 10.4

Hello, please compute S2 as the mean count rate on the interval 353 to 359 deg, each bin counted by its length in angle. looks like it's 15.4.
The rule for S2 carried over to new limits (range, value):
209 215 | 8.62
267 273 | 10.4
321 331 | 10.7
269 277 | 10.2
